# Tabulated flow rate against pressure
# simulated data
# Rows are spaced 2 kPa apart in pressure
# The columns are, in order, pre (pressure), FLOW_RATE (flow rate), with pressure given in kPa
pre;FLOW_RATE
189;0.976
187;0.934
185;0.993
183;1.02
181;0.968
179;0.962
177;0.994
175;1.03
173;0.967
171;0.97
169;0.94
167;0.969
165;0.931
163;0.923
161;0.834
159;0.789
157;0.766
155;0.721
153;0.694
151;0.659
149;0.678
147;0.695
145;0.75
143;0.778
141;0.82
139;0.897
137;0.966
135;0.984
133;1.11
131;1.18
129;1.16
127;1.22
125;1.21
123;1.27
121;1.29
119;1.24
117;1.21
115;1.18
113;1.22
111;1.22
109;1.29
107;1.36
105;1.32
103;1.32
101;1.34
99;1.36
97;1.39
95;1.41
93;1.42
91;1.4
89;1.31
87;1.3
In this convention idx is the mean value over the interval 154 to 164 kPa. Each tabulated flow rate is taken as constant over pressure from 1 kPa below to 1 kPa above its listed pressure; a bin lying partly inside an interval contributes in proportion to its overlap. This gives 0.807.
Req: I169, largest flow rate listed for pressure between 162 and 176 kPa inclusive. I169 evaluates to 1.03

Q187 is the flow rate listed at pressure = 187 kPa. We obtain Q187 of 0.934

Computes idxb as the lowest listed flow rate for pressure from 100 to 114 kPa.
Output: 1.22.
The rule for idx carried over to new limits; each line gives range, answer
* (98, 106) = 1.33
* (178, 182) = 0.965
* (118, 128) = 1.25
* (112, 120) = 1.21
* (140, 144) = 0.799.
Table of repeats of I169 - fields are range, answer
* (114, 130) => 1.29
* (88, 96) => 1.42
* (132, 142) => 1.11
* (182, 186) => 1.02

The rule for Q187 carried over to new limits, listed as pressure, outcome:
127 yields 1.22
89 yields 1.31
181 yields 0.968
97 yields 1.39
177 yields 0.994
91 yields 1.4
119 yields 1.24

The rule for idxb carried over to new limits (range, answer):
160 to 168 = 0.834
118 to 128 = 1.21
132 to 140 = 0.897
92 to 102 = 1.34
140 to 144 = 0.778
